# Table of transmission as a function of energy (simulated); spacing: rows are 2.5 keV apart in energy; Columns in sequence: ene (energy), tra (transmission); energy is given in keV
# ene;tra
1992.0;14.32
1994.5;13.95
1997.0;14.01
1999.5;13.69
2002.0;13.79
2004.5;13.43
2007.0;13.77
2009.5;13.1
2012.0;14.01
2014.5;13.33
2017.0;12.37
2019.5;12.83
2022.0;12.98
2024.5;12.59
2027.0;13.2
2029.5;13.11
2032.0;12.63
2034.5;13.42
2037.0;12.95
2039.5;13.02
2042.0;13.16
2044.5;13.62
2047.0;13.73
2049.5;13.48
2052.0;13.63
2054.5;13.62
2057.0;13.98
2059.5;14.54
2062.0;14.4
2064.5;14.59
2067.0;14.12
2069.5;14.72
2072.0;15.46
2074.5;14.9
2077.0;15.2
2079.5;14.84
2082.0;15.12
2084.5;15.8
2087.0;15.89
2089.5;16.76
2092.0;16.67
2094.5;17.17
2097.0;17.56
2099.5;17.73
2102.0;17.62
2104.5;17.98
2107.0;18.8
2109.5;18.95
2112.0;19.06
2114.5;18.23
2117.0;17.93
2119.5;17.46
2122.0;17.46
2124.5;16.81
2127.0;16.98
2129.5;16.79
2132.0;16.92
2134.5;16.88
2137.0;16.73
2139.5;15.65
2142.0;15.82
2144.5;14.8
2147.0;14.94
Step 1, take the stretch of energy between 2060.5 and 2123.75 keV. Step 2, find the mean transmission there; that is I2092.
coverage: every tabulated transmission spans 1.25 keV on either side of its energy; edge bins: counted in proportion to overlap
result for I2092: 16.6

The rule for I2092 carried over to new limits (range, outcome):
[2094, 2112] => 18.1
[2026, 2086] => 14.1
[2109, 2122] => 18.2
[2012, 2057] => 13.2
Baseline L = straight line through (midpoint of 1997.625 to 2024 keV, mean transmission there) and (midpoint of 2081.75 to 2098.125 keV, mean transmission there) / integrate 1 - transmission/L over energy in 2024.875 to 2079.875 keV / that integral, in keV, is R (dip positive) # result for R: 4.1 keV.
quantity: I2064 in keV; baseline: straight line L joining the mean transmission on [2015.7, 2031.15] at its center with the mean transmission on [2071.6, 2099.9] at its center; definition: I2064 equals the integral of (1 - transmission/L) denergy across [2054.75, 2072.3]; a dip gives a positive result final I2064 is 0.6 keV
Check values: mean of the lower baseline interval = 12.8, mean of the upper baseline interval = 16.1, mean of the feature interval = 14.4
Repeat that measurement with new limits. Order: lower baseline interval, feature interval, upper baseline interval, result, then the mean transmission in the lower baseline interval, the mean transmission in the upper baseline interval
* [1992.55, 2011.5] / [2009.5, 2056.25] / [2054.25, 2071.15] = 2.75 keV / 13.7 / 14.3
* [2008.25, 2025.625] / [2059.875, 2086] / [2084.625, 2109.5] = 1.87 keV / 13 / 17.4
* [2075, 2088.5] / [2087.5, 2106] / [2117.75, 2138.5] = -1.64 keV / 15.4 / 17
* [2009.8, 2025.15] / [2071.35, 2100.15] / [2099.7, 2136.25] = 0.25 keV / 13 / 17.7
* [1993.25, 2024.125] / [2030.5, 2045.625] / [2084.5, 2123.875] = 1.62 keV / 13.4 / 17.6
